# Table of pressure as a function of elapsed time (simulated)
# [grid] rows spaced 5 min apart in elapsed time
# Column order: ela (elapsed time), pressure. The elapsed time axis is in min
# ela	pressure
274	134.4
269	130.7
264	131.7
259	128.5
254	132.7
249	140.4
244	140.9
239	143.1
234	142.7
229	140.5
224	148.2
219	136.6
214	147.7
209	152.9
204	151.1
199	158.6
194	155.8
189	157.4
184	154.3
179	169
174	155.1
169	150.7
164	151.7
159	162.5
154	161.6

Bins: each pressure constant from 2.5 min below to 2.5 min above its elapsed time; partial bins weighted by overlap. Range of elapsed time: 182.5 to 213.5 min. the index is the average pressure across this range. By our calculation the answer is 155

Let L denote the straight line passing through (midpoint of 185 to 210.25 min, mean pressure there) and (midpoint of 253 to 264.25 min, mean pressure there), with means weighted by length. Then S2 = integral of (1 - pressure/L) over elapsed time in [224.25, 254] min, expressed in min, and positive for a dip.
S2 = -0.6 min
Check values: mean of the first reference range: 155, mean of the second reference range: 131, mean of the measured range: 141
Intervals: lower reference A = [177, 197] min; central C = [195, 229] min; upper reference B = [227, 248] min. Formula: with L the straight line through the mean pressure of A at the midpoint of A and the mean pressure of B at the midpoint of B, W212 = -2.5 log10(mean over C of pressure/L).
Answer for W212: 0.01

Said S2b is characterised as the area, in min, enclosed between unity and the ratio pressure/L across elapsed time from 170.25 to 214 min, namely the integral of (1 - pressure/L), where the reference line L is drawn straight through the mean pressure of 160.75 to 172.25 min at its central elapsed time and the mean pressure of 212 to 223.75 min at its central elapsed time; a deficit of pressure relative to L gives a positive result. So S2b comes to -2.5 min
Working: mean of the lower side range 152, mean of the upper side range 143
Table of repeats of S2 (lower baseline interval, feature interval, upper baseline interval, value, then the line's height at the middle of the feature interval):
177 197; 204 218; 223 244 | 0.2 min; 151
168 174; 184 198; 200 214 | -0.4 min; 152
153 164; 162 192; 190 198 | 0.3 min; 158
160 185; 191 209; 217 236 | -0.7 min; 149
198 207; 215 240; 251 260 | 0.2 min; 143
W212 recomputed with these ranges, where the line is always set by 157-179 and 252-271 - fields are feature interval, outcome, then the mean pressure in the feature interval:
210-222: 0.00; 144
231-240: -0.04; 143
